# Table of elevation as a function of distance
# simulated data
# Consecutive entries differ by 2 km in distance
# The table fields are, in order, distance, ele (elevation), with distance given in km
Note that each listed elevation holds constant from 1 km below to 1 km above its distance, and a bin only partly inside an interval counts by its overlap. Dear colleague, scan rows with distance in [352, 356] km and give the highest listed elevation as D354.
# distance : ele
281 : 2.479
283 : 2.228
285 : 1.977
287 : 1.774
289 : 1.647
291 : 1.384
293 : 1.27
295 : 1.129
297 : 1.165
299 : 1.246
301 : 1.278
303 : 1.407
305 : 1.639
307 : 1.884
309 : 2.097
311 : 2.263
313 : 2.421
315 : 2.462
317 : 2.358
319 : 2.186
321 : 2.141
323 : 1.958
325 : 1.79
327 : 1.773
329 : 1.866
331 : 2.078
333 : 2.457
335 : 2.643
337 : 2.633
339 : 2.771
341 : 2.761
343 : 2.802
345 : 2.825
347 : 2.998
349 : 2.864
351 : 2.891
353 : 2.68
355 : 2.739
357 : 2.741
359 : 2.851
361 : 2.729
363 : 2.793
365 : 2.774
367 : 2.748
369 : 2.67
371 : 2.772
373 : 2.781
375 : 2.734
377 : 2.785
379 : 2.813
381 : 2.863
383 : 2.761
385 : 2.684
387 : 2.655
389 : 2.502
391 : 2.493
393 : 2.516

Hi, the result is 2.739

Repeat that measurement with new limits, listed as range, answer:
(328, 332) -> 2.078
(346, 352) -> 2.998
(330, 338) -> 2.643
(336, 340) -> 2.771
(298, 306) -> 1.639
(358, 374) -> 2.851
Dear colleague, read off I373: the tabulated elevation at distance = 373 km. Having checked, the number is 2.781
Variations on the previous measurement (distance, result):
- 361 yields 2.729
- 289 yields 1.647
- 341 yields 2.761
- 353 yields 2.68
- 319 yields 2.186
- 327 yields 1.773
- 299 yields 1.246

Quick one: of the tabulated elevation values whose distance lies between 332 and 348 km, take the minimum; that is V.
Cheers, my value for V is 2.457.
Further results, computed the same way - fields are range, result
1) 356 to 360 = 2.741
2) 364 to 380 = 2.67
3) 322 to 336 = 1.773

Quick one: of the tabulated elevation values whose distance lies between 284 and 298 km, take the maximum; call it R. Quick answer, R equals 1.977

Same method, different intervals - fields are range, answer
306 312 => 2.263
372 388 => 2.863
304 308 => 1.884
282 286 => 2.228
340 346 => 2.825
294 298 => 1.165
